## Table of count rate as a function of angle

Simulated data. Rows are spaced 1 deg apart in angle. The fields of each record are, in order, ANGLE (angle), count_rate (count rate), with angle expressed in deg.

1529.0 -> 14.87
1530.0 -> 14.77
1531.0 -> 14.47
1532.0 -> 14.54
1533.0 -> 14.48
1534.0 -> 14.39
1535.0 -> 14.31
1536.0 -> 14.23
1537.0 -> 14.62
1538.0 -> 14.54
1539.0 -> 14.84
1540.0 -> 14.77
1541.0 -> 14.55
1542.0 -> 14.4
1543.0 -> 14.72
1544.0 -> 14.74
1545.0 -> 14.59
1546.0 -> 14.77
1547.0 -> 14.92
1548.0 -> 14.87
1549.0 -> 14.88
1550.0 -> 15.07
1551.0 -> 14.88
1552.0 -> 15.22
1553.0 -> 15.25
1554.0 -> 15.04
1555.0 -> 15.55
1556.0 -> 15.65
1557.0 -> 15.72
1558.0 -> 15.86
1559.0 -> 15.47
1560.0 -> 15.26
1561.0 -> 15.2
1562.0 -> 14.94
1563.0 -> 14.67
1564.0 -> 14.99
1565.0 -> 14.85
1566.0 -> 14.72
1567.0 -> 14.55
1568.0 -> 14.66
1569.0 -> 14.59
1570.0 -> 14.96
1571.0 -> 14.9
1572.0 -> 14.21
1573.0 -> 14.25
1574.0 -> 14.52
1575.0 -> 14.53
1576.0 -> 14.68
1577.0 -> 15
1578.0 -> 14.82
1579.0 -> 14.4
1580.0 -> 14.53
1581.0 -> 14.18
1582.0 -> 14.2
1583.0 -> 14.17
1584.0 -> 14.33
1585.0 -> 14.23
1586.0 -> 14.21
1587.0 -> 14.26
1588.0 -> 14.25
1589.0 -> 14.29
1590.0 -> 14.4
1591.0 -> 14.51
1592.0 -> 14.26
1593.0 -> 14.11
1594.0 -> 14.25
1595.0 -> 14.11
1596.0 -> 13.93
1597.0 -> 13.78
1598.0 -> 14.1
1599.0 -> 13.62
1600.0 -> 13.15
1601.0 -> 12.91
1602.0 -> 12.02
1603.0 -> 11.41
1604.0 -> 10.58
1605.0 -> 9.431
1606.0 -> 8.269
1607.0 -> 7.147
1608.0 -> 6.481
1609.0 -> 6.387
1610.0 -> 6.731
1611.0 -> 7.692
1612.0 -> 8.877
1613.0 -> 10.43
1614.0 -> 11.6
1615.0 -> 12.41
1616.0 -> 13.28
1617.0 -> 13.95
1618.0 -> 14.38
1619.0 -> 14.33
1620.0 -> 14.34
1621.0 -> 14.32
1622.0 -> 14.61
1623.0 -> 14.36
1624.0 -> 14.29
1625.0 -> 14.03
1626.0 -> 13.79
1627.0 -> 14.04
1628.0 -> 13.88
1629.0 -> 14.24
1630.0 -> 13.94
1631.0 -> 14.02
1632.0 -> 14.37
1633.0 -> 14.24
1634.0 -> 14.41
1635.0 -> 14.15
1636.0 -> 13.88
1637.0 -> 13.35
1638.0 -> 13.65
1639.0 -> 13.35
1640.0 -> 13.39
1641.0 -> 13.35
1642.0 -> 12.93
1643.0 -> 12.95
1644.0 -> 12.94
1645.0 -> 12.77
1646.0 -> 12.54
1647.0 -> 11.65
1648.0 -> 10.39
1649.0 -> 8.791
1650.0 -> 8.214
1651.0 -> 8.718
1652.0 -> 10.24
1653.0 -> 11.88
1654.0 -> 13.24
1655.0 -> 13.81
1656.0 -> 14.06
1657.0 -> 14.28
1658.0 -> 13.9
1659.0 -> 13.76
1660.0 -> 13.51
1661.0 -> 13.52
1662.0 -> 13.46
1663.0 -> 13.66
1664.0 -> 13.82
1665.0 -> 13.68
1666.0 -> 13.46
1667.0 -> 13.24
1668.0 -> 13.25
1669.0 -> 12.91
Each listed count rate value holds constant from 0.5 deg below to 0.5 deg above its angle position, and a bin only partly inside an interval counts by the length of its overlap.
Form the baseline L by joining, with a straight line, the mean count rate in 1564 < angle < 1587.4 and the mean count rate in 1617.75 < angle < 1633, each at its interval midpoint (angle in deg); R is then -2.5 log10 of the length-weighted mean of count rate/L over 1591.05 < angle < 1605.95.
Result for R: 0.12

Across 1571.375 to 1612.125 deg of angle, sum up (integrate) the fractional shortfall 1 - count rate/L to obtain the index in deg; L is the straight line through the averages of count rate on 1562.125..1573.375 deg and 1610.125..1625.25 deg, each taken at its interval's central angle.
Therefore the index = 3.1 deg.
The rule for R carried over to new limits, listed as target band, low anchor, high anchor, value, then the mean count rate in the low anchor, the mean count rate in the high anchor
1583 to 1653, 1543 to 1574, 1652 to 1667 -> 0.121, 15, 13.5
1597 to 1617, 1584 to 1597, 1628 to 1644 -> 0.314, 14.2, 13.7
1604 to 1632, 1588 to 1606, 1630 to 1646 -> 0.124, 13.1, 13.6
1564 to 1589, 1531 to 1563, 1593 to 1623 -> -0.088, 14.9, 11.8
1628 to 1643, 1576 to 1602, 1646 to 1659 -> -0.118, 14.1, 11.7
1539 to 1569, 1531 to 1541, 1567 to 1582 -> -0.032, 14.5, 14.6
